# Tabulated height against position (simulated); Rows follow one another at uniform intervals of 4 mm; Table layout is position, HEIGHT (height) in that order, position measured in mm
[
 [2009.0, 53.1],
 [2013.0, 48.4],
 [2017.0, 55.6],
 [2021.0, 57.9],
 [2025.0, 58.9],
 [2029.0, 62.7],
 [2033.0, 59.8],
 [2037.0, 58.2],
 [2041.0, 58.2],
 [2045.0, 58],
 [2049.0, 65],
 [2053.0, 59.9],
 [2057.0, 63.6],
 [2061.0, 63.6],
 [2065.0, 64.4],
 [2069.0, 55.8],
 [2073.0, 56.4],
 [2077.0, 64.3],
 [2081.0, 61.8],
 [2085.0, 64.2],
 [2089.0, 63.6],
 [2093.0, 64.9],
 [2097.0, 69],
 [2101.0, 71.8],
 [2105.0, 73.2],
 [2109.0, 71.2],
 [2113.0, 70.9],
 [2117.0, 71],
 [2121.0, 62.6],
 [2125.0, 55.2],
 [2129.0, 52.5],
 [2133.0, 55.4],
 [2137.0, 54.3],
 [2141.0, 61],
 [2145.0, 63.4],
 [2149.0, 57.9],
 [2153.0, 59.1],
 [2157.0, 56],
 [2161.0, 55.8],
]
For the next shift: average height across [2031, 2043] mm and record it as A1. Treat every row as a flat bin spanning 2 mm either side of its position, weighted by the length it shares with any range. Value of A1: 58.7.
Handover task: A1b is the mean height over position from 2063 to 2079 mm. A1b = 60.2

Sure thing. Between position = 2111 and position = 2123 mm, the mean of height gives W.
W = 68.2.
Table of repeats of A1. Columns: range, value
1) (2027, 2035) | 61.2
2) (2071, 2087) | 61.7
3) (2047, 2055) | 62.5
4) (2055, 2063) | 63.6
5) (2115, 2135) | 59.3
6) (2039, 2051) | 60.4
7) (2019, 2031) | 59.8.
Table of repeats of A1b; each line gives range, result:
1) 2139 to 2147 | 62.2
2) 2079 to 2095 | 63.6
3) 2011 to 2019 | 52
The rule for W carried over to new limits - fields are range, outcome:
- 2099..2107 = 72.5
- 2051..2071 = 61.5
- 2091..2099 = 67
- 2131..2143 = 56.9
